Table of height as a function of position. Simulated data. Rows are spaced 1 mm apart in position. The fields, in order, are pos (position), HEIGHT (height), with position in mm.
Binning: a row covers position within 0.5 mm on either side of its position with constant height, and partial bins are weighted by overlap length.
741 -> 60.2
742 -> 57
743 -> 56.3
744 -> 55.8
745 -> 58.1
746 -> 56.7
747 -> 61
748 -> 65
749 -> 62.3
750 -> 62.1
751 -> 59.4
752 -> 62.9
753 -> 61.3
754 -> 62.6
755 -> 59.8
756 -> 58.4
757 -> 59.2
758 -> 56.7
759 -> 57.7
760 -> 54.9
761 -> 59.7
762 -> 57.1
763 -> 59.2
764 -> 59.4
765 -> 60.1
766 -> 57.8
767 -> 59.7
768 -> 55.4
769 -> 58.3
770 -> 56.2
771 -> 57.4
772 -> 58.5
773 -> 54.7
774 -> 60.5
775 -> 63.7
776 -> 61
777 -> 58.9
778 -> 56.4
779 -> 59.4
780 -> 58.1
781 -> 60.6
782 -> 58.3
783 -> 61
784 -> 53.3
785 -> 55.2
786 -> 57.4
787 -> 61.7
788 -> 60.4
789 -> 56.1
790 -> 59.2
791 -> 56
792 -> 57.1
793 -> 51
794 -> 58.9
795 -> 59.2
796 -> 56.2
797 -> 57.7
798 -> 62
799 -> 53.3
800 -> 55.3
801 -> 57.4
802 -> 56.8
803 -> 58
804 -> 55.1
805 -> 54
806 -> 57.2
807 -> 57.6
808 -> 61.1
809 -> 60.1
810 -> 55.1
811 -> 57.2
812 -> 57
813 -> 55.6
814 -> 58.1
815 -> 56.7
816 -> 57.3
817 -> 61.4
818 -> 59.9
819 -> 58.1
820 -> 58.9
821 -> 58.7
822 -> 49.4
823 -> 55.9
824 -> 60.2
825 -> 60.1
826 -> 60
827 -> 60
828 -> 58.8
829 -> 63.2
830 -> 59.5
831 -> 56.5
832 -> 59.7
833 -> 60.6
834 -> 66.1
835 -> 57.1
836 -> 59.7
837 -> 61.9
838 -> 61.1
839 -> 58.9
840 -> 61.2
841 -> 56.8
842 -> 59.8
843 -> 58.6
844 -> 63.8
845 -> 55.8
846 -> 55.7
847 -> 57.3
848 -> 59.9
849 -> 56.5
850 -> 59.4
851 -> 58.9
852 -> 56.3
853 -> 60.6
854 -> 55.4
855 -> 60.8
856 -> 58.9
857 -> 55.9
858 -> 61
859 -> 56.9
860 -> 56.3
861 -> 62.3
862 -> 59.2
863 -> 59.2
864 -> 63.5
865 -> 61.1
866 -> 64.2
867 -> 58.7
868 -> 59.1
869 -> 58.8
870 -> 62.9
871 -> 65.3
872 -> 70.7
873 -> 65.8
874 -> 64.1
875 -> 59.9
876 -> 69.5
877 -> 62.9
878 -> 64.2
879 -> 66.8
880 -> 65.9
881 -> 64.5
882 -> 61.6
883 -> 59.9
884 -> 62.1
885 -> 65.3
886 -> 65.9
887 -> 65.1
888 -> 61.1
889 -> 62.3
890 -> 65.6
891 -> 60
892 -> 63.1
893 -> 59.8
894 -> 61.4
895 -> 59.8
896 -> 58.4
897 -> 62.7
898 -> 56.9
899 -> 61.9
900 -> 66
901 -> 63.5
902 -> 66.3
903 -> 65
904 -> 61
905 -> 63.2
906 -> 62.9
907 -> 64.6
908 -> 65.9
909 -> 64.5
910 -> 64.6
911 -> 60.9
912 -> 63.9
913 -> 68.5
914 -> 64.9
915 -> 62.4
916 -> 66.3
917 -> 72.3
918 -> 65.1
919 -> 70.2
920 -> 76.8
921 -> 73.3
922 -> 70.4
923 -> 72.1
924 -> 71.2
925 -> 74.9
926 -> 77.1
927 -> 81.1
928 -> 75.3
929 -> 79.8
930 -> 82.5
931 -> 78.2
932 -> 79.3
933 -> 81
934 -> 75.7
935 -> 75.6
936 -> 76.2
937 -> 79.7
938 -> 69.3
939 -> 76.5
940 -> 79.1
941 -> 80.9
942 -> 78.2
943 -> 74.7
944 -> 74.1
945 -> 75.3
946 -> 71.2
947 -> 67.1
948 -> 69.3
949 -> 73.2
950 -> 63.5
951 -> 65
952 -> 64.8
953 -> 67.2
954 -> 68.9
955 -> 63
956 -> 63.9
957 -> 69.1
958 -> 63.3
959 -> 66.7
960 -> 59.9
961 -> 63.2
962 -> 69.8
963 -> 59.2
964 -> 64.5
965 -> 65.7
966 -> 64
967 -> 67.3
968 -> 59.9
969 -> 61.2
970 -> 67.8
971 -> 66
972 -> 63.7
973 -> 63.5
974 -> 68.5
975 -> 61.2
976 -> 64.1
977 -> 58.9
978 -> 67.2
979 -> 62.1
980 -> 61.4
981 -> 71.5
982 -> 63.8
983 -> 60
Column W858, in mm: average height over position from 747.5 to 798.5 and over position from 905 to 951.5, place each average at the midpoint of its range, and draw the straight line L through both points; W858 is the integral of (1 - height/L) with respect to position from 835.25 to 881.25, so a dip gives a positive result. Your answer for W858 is 3.7 mm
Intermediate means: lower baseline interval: 58.7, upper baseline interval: 72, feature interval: 60.7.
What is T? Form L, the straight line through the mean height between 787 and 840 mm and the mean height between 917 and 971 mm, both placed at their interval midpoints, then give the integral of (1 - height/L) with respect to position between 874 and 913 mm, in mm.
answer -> 1.64 mm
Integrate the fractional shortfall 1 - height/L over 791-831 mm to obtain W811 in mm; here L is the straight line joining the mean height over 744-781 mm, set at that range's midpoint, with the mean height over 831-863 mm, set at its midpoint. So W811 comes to 1.0 mm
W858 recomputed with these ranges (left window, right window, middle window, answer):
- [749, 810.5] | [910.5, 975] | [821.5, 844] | 1.0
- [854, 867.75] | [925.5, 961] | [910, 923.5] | 0.1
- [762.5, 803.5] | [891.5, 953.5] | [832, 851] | 1.0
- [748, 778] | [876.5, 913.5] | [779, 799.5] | 0.8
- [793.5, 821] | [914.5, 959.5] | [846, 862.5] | 1.2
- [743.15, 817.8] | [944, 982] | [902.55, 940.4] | -4.4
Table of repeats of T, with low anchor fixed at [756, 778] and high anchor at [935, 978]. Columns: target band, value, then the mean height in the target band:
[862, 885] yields 0.2 mm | 63.2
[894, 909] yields 0.6 mm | 62.7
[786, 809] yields 1.0 mm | 57.4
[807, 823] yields 0.8 mm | 57.6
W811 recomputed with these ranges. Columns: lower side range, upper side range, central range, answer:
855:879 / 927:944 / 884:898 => 1.1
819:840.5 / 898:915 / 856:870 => 0.4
